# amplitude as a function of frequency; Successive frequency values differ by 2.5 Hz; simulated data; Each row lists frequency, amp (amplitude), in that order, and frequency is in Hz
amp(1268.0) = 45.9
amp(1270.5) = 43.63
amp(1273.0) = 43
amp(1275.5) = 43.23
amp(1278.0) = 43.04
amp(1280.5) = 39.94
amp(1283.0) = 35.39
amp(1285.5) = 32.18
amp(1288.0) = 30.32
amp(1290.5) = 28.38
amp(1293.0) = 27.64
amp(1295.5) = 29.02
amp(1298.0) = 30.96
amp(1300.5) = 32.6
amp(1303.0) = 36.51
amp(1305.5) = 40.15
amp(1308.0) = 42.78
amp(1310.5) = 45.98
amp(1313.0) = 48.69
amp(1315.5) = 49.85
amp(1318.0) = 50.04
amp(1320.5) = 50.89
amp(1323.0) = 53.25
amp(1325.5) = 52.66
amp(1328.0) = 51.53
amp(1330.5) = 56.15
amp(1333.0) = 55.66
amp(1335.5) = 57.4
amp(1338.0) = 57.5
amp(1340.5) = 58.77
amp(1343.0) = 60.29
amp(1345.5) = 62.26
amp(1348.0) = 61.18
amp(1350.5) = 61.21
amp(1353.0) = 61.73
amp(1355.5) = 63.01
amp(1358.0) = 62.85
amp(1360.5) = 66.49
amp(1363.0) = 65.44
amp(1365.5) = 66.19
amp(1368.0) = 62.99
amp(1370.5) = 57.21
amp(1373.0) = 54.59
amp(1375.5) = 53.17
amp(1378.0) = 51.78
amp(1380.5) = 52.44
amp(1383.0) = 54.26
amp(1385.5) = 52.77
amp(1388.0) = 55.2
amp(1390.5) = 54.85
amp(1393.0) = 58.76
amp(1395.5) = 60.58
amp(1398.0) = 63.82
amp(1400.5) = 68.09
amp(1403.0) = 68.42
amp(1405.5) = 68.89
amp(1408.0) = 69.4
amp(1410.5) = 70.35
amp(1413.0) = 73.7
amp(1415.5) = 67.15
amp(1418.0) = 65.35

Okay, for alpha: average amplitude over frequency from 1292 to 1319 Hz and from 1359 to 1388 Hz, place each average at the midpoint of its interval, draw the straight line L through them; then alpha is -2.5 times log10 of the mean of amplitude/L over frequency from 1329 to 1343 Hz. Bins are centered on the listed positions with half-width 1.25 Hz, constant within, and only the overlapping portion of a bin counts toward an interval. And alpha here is -0.20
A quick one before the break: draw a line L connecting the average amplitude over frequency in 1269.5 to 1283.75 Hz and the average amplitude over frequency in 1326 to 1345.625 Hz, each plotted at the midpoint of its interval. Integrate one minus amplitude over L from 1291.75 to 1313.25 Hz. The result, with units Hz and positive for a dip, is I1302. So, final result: 5.3 Hz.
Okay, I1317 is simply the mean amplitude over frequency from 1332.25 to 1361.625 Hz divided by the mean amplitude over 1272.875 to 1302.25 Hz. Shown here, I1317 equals 1.77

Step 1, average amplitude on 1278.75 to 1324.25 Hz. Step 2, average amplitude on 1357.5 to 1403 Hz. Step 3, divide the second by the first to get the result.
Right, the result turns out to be 1.5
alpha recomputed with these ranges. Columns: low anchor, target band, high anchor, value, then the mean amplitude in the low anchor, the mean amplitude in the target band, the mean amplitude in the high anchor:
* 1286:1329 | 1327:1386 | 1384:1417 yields -0.12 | 41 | 58.7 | 63.9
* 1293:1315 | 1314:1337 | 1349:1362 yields -0.10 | 38.1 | 53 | 63.1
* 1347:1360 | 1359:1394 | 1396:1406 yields 0.12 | 62.3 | 57.6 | 66.7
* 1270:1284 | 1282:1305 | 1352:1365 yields 0.40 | 41.4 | 31.7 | 64.1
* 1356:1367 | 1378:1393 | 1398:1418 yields 0.23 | 65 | 54.1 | 68.8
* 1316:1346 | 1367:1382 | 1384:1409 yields 0.08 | 55.2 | 55.2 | 61.9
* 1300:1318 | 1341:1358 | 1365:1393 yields -0.21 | 43.3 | 61.6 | 55.8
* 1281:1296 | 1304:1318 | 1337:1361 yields -0.08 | 31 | 45.7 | 61.4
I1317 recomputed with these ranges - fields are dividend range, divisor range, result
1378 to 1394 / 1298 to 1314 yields 1.35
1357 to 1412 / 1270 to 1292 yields 1.63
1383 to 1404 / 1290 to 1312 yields 1.70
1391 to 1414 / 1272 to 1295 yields 1.87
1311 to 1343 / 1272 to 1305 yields 1.54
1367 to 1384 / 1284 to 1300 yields 1.84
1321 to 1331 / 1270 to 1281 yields 1.24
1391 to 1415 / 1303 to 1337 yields 1.33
